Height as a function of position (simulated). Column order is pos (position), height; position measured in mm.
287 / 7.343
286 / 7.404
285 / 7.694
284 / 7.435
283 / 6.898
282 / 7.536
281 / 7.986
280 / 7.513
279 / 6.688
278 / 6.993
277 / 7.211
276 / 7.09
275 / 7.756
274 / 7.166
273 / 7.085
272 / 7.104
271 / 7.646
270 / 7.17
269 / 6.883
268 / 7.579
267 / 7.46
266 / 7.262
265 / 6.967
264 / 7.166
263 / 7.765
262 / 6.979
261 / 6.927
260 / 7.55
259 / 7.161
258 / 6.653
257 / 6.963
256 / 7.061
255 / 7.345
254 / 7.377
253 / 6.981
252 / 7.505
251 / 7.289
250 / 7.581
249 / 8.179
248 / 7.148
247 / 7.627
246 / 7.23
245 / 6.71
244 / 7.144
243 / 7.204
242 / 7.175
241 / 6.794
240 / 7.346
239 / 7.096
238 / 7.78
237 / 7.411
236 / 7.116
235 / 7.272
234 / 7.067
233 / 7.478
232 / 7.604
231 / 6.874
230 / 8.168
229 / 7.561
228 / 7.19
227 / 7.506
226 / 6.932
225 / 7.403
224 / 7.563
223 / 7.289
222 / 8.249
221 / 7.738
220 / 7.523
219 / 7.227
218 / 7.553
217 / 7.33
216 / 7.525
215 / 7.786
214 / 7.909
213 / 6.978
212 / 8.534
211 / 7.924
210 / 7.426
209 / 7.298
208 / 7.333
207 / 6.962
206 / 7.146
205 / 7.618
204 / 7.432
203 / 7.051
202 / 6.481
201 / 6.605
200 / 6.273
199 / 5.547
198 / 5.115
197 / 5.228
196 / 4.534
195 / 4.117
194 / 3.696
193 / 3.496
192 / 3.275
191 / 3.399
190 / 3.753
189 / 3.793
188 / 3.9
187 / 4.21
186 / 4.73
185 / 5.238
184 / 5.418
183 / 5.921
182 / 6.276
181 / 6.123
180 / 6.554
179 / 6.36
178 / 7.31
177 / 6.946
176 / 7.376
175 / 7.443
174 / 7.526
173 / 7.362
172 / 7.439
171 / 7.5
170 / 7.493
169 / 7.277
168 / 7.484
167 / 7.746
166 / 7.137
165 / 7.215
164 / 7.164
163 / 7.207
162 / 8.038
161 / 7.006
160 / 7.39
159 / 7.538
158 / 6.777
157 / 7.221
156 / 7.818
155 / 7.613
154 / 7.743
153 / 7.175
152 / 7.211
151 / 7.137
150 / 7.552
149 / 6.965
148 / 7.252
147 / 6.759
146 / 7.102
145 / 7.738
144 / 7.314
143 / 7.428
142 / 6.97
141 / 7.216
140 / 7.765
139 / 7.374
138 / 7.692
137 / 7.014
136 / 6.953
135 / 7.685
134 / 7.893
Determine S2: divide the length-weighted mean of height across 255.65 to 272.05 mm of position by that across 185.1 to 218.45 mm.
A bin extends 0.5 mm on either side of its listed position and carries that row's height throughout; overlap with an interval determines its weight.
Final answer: 1.20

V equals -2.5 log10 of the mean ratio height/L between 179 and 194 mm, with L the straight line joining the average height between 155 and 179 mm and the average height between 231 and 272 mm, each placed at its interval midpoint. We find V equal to 0.47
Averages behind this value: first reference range 7.35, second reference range 7.26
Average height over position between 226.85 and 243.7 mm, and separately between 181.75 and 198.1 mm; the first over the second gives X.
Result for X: 1.7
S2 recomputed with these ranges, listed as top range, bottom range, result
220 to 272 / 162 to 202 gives 1.23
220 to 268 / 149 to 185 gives 1.03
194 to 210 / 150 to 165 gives 0.85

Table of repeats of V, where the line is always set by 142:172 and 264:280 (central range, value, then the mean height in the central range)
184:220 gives 0.21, 6.02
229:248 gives -0.01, 7.29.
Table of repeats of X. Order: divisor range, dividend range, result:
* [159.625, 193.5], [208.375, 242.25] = 1.19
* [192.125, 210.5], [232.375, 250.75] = 1.21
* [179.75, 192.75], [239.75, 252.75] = 1.53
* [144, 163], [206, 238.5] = 1.02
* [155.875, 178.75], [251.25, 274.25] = 0.98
